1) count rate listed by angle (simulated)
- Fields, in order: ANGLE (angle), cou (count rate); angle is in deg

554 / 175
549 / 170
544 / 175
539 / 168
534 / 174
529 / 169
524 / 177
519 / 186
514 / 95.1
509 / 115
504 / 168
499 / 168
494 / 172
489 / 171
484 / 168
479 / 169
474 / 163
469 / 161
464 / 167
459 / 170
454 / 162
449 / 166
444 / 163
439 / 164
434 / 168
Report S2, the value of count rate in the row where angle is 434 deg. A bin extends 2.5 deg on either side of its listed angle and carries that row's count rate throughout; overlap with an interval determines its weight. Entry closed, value 168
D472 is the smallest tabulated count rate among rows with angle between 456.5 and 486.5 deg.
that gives 161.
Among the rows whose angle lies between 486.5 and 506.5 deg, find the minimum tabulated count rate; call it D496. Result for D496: 168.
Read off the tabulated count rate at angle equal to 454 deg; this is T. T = 162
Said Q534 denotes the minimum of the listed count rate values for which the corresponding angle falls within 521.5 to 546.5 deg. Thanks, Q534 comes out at 168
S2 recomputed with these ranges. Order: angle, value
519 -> 186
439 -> 164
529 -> 169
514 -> 95.1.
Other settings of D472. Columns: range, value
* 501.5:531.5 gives 95.1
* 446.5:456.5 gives 162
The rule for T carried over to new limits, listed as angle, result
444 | 163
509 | 115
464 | 167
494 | 172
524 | 177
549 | 170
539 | 168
